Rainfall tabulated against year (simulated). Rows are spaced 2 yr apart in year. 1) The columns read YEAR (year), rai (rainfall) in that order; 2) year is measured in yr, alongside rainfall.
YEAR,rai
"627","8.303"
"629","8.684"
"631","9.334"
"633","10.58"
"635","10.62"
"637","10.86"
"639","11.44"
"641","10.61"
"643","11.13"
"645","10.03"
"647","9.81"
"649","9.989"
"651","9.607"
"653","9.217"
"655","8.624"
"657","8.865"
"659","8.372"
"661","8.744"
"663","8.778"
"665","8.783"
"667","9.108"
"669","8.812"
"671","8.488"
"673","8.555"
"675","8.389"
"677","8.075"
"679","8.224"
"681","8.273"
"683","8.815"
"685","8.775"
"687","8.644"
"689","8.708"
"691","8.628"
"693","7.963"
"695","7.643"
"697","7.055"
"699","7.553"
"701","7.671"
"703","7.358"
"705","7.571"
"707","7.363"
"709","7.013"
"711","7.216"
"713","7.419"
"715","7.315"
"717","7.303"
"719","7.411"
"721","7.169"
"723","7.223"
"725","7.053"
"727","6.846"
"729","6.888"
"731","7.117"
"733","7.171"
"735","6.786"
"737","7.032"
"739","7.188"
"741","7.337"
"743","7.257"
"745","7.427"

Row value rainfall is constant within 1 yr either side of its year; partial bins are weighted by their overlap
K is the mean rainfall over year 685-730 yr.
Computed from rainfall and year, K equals 7.53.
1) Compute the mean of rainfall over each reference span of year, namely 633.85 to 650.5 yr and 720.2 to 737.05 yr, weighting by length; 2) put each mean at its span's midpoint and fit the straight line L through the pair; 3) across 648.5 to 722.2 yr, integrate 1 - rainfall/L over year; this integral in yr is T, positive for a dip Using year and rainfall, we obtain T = 4.88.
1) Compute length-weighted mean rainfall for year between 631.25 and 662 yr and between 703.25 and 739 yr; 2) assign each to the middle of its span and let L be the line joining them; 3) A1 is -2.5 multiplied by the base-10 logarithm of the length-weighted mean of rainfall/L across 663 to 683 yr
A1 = 0.05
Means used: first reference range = 9.89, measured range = 8.55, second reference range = 7.17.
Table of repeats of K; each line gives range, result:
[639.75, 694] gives 8.97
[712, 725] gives 7.29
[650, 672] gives 8.85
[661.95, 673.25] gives 8.77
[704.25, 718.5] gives 7.31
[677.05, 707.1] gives 8.04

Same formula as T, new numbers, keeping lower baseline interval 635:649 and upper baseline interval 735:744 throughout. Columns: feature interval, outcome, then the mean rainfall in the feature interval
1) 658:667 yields 1.1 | 8.72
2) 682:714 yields 2.9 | 7.84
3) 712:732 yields 1.5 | 7.17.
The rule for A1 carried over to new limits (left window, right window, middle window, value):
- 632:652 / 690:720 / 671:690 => 0.019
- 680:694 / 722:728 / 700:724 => 0.031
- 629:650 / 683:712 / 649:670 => 0.064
